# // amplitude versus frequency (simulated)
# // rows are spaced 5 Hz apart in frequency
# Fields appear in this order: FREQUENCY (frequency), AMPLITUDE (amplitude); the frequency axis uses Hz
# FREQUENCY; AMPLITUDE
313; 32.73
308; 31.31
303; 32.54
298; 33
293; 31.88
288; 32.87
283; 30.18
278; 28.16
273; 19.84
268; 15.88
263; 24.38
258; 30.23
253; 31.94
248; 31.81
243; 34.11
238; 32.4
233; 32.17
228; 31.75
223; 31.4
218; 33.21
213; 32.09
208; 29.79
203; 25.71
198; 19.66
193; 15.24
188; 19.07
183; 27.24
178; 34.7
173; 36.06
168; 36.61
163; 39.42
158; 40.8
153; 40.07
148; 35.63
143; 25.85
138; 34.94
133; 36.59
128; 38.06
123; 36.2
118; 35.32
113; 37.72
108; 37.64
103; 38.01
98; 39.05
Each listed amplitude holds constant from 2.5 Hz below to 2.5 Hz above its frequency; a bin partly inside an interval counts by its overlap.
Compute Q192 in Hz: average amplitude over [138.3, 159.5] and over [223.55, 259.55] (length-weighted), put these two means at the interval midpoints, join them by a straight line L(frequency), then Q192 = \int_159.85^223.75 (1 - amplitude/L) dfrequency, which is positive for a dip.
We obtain 8.5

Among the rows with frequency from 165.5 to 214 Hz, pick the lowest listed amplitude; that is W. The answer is 15.24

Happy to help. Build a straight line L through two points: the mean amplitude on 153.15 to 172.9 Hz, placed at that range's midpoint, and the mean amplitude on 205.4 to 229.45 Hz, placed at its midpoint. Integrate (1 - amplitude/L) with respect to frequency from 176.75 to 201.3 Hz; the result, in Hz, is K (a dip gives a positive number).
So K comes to 8.87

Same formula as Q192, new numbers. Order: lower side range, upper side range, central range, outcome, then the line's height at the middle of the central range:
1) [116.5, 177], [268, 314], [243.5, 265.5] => 0.8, 31.2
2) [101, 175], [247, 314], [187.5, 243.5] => 7.1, 32.4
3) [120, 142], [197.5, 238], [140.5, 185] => -2.1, 33.7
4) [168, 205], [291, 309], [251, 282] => 5.3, 30.5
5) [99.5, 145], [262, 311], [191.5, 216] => 5.3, 32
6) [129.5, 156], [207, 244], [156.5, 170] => -1.9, 34.2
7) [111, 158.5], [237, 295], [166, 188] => 1.1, 33.5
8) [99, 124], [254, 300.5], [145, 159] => -1.4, 34.8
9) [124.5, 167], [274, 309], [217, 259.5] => 1.1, 32.9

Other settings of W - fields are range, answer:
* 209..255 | 31.4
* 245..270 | 15.88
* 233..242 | 32.17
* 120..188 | 19.07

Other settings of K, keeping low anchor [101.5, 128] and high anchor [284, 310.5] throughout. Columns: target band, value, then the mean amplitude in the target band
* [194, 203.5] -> 3.8 Hz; 20.9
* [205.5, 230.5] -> 1.9 Hz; 31.6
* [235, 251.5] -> 0.5 Hz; 32.7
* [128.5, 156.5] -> 0.9 Hz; 35.1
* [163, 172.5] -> -0.4 Hz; 37.2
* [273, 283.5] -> 1.9 Hz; 26.8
